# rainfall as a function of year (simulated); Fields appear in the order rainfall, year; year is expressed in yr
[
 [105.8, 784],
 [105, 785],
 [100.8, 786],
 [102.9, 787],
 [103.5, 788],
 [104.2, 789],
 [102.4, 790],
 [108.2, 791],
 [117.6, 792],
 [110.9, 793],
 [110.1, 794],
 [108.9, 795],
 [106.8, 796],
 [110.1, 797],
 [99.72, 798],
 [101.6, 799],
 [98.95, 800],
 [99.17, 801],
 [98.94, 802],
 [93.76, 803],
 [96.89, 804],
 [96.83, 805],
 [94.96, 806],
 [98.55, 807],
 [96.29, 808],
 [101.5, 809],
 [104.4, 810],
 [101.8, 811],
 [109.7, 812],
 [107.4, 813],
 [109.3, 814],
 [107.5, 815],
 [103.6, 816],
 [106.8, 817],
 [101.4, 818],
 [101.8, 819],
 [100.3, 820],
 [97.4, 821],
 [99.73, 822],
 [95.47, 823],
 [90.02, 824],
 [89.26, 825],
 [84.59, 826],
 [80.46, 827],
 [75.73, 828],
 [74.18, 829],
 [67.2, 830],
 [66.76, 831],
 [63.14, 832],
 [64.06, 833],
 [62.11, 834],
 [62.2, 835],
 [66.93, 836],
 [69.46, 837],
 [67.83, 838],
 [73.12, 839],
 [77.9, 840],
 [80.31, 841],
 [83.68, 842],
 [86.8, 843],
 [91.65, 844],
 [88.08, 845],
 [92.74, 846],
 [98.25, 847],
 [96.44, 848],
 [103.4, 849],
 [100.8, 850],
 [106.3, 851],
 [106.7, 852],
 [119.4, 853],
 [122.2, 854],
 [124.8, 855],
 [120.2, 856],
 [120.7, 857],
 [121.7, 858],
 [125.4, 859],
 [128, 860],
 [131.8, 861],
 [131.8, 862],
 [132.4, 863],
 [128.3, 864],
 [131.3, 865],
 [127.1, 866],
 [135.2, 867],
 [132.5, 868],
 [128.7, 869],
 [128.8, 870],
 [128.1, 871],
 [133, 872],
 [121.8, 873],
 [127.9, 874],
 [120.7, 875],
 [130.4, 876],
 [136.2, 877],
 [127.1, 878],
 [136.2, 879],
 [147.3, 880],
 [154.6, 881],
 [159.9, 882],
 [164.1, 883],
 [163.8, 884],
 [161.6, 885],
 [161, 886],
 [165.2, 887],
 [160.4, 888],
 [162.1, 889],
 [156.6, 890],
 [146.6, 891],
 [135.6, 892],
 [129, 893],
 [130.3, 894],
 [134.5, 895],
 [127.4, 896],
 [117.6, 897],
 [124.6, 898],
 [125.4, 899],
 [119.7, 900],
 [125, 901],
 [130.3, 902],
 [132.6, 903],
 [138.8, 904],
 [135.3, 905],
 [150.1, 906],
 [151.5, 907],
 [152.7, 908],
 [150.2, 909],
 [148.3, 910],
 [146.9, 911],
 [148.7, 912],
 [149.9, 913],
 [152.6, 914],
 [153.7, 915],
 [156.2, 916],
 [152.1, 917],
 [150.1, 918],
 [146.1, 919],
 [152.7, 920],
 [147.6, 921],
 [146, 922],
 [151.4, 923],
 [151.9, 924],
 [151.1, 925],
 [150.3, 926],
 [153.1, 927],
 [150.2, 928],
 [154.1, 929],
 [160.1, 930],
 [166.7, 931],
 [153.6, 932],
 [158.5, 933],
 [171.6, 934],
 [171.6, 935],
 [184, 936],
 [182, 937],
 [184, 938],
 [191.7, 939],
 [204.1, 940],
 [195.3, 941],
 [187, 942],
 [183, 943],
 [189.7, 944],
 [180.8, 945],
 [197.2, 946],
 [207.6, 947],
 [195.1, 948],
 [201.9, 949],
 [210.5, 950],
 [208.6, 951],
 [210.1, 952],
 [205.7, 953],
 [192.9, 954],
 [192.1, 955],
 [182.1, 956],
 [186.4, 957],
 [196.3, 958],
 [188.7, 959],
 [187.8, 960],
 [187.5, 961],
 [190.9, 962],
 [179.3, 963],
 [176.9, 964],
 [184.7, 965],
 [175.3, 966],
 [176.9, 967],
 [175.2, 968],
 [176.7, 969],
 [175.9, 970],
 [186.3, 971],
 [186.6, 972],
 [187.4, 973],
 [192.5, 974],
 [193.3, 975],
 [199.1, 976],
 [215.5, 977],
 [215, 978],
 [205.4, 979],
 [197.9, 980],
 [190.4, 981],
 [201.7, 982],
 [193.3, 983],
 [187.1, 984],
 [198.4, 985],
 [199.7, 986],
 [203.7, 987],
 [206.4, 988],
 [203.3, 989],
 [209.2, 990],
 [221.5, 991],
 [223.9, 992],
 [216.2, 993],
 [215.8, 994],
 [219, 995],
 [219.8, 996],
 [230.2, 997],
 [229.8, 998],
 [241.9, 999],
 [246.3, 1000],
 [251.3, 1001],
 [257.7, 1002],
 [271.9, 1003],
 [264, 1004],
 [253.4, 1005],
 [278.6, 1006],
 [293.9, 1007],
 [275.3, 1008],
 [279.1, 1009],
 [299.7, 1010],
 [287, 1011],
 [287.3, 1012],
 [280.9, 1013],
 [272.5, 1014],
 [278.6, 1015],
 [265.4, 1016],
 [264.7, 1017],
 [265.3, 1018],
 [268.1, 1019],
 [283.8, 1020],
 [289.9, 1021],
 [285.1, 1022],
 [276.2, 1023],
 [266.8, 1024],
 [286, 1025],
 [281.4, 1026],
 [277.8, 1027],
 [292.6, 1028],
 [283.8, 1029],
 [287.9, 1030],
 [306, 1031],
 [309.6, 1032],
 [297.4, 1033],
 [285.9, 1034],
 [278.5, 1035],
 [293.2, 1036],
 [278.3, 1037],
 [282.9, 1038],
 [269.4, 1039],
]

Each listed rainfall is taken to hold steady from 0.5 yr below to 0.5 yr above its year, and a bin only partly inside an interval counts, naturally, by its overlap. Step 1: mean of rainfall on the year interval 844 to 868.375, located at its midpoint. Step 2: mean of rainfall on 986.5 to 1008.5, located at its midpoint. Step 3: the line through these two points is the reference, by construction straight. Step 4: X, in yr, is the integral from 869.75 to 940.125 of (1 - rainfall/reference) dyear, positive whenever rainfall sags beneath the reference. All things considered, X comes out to 4.32 yr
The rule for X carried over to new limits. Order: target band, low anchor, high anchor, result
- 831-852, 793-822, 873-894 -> 6.95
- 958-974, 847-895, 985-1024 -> 2.55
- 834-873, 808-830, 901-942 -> 3.41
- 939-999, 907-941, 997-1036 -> 4.70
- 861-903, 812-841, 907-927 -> -4.32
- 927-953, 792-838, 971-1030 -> 1.38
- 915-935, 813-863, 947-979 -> 1.01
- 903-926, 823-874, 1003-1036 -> 2.91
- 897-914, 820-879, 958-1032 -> 1.61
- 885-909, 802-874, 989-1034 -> 2.46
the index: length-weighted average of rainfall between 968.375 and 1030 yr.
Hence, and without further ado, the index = 240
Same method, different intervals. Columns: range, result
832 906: 121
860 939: 145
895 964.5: 166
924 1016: 206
